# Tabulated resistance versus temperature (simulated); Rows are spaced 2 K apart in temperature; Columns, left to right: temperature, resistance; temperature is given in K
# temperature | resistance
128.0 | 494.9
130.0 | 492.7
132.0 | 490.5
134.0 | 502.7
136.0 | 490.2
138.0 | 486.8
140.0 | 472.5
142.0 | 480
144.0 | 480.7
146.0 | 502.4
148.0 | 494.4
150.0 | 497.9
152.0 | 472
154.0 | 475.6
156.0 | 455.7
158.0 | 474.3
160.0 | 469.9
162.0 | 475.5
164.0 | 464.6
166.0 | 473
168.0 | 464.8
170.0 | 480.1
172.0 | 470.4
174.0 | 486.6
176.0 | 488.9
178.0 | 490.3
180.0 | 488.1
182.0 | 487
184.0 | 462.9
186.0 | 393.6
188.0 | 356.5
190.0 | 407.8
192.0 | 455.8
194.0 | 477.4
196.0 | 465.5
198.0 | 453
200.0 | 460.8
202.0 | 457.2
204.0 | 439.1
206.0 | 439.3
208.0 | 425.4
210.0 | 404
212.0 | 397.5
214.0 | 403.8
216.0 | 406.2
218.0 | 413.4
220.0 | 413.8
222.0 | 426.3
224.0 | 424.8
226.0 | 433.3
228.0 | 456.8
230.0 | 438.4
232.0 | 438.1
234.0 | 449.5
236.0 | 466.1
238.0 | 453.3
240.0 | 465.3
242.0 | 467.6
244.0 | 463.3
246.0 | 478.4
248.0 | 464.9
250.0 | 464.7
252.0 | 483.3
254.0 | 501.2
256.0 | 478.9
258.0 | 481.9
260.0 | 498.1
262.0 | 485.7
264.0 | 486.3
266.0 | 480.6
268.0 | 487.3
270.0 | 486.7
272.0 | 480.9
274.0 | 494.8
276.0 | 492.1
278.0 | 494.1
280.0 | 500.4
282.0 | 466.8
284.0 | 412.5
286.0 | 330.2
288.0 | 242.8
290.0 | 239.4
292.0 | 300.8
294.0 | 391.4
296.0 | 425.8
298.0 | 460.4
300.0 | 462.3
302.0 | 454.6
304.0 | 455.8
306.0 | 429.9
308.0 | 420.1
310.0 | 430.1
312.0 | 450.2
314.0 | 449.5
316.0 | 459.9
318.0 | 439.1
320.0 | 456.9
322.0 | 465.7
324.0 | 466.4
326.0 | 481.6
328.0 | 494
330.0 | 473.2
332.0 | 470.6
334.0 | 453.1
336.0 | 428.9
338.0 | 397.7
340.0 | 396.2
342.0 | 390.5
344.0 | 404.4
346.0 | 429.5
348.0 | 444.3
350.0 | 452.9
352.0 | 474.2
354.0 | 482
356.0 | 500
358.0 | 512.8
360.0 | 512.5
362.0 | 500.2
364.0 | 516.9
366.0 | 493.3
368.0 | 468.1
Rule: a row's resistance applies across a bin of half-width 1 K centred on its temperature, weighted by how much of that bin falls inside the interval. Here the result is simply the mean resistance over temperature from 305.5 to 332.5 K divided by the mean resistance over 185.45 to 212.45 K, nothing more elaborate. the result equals 1.1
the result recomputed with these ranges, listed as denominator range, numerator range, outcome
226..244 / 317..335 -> 1.03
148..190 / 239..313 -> 0.96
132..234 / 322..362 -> 1.00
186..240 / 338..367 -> 1.07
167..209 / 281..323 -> 0.91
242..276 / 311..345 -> 0.92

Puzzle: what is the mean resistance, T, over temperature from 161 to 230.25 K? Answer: 445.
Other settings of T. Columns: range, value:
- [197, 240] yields 434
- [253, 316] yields 441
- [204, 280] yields 458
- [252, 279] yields 488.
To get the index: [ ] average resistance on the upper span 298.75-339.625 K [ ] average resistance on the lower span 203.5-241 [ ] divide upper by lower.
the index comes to 1.0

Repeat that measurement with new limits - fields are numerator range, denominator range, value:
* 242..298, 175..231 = 1.02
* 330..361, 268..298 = 1.08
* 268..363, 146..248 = 0.98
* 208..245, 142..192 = 0.93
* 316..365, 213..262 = 1.01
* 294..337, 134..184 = 0.94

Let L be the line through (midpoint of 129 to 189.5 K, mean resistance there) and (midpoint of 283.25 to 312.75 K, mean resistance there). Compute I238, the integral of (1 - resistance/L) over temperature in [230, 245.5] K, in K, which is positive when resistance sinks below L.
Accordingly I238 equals -1.1 K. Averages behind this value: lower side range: 473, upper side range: 393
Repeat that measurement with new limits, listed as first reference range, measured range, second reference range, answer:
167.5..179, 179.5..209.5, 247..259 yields 2.32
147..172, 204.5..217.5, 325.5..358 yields 1.50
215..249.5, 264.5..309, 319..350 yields 1.60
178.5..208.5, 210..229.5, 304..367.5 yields 1.25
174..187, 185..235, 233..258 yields 4.31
